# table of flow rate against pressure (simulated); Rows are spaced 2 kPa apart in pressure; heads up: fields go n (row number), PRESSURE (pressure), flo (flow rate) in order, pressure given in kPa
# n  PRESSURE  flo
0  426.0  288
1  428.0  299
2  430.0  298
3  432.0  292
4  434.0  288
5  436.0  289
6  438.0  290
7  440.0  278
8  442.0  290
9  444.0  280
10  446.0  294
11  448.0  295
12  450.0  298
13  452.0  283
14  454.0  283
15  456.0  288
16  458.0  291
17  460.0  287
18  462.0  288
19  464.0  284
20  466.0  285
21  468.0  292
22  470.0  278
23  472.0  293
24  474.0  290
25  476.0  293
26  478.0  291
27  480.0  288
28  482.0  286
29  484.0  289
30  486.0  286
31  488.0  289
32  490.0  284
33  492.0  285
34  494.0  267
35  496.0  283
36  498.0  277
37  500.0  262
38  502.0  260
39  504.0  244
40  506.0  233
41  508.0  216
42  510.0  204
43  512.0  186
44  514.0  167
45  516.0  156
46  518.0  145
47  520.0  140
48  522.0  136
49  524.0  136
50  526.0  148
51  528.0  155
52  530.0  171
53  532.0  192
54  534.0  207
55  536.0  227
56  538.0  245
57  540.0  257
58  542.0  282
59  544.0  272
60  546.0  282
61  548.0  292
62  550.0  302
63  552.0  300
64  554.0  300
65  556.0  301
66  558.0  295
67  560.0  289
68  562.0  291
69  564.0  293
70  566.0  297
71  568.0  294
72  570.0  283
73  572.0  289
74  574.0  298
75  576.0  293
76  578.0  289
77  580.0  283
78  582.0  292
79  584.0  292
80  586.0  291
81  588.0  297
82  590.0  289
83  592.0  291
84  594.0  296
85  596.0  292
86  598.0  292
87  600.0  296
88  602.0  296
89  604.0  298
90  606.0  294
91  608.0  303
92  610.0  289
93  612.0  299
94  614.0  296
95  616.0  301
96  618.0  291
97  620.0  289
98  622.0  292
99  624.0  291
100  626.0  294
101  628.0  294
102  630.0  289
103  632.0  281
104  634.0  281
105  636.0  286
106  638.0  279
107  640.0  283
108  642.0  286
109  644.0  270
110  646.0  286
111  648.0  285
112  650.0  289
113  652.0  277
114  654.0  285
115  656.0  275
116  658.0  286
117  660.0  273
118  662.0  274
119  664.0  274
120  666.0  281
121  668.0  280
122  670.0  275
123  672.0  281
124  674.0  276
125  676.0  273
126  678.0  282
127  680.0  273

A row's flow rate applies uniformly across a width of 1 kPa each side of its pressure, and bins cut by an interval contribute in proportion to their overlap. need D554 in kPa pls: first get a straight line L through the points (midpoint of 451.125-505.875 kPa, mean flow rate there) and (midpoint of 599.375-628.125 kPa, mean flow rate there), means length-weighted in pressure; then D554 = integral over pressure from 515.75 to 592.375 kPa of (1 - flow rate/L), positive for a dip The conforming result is 9.3 kPa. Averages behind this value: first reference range 282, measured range 254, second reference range 295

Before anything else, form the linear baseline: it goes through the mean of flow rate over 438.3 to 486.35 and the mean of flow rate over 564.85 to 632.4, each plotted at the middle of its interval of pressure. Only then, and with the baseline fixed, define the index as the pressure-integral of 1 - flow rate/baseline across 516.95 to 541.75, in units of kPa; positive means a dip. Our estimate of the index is 9.18 kPa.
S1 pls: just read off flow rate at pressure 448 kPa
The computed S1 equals 295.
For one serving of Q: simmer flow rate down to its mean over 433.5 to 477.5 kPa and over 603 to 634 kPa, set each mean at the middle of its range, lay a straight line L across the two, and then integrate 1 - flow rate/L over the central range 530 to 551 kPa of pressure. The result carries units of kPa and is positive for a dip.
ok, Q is 2.8 kPa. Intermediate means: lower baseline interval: 288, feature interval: 252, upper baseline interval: 293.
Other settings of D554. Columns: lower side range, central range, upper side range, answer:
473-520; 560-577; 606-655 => -1.4 kPa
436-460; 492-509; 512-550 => -1.6 kPa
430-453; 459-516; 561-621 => 4.9 kPa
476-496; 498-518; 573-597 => 5.1 kPa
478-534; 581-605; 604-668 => -2.6 kPa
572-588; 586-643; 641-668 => -1.1 kPa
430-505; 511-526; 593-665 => 7.0 kPa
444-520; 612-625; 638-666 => -0.8 kPa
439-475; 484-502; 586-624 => 0.7 kPa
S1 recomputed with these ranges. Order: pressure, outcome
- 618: 291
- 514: 167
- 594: 296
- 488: 289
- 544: 272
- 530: 171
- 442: 290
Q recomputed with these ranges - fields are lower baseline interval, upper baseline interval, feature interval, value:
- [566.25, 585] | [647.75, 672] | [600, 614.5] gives -0.5 kPa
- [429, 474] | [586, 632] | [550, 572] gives -0.2 kPa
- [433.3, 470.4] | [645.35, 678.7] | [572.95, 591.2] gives -0.6 kPa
